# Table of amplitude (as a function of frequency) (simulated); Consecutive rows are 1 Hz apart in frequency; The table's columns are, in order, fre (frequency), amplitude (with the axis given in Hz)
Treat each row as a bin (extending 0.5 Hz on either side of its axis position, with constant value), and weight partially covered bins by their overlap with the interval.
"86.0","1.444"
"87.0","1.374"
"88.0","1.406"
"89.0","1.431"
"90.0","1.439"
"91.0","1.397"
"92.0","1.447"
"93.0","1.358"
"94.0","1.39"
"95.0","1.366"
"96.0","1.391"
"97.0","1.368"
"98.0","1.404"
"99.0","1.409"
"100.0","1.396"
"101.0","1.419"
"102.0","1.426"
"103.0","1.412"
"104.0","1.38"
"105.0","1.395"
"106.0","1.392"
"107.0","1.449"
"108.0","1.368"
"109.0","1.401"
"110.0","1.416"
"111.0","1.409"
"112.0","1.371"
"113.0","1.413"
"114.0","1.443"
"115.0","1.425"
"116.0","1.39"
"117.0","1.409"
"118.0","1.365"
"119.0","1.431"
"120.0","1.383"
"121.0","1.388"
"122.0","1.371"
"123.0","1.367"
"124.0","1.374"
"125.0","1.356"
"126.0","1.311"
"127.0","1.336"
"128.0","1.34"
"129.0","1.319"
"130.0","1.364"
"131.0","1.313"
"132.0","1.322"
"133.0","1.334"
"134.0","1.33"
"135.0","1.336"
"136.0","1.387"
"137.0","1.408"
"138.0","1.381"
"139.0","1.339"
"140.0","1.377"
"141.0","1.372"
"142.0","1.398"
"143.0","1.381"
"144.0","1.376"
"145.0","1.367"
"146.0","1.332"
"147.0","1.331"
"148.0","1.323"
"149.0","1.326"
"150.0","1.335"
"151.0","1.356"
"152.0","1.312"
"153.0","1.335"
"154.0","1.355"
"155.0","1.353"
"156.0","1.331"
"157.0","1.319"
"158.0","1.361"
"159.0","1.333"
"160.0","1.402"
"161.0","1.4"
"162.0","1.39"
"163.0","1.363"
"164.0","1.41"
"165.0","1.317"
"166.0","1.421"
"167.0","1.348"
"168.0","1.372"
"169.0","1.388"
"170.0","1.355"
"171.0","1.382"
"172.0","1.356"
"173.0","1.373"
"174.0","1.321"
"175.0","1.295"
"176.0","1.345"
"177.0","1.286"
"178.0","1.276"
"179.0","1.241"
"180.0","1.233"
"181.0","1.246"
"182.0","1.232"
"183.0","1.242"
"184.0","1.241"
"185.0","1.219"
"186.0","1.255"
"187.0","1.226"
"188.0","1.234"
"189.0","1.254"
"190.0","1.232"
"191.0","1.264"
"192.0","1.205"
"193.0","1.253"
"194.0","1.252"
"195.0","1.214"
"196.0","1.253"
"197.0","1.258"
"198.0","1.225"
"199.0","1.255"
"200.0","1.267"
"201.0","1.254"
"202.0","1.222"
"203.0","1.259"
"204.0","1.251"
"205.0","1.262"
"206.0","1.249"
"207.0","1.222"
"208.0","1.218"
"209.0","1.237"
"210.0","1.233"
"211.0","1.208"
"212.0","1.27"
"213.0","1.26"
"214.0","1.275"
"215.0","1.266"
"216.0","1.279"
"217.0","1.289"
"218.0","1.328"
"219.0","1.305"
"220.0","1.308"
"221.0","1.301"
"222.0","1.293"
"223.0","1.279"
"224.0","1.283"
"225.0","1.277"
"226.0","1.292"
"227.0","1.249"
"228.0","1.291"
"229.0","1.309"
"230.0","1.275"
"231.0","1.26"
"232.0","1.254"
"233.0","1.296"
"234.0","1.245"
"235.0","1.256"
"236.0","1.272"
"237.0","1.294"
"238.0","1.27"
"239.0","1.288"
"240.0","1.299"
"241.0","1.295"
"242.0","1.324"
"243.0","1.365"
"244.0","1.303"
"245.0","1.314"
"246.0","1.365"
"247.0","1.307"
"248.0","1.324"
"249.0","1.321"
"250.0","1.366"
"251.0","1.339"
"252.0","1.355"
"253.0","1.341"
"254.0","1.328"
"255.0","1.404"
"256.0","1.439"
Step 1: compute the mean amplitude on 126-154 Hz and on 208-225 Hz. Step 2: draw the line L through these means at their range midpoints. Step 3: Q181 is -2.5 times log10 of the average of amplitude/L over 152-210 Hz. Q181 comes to 0.01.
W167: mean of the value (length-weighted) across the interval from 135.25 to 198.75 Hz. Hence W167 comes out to 1.32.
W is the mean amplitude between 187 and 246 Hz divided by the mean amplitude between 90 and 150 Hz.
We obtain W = 0.92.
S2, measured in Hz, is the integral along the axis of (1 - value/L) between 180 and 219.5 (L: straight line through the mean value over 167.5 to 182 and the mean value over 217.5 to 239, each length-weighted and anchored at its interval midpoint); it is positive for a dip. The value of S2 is 1.6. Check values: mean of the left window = 1.32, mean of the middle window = 1.25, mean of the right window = 1.28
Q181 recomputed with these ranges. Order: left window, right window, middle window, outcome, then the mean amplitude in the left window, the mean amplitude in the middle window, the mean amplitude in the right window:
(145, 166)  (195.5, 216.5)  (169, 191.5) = 0.02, 1.35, 1.28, 1.25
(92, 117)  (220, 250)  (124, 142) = 0.02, 1.4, 1.35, 1.29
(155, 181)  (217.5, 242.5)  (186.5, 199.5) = 0.07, 1.34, 1.24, 1.29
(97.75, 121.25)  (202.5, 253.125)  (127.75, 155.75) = 0.02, 1.4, 1.35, 1.29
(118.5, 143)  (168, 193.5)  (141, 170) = -0.03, 1.36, 1.36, 1.28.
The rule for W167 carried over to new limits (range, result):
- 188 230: 1.26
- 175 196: 1.25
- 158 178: 1.36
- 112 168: 1.36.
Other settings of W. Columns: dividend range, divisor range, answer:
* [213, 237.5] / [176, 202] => 1.03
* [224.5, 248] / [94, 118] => 0.92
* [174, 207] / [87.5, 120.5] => 0.89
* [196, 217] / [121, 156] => 0.93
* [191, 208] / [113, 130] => 0.90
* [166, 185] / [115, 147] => 0.96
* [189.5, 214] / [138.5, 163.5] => 0.92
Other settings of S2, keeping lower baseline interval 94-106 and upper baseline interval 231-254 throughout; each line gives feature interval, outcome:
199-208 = 0.6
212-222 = 0.3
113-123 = -0.1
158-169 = -0.1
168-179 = 0.1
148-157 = 0.2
